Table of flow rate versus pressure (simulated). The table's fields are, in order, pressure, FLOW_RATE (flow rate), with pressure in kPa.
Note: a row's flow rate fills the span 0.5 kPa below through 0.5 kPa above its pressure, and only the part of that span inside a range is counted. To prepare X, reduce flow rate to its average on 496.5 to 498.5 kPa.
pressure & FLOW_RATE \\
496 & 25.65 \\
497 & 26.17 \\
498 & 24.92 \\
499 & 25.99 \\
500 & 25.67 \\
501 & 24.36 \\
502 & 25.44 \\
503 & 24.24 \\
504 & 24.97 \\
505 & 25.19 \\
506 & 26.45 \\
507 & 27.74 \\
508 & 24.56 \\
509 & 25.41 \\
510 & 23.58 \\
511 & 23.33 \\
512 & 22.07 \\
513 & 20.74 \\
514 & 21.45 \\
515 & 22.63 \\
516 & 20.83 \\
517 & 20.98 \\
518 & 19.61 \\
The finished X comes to 25.5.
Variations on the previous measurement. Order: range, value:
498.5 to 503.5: 25.1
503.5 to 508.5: 25.8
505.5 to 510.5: 25.5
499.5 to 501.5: 25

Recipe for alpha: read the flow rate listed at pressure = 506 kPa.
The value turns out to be 26.45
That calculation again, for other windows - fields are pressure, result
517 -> 20.98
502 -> 25.44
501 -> 24.36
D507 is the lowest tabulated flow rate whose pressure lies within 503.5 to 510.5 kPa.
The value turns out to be 23.58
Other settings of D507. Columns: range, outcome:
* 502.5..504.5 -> 24.24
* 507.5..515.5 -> 20.74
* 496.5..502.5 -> 24.36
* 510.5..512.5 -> 22.07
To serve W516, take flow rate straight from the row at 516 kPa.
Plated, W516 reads 20.83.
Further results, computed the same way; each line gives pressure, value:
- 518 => 19.61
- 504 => 24.97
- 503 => 24.24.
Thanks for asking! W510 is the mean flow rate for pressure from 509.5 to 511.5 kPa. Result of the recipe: 23.5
